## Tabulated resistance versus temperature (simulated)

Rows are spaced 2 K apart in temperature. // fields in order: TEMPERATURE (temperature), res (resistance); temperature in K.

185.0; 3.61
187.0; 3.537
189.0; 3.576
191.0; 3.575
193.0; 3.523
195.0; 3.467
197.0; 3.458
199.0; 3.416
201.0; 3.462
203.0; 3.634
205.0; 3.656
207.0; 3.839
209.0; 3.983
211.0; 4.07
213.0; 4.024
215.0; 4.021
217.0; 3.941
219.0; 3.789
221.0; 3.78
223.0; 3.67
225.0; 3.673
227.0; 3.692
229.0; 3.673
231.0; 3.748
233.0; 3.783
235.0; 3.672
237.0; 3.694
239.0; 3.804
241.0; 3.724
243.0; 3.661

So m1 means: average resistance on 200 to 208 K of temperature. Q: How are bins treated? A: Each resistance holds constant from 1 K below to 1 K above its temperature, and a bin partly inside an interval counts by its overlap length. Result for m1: 3.65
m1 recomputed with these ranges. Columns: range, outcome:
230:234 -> 3.77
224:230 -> 3.68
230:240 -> 3.74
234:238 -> 3.68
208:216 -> 4.02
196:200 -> 3.44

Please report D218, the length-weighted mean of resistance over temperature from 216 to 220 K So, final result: 3.87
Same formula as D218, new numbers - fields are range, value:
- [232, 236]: 3.73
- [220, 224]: 3.72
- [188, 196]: 3.54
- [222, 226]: 3.67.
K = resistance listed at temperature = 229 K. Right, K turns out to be 3.673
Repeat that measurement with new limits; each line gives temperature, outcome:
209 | 3.983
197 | 3.458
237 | 3.694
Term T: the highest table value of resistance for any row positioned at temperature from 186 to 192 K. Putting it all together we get 3.576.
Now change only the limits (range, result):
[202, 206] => 3.656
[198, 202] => 3.462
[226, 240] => 3.804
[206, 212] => 4.07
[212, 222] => 4.024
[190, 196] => 3.575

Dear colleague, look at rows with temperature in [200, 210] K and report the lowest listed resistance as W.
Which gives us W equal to 3.462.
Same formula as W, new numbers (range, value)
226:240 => 3.672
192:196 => 3.467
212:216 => 4.021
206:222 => 3.78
